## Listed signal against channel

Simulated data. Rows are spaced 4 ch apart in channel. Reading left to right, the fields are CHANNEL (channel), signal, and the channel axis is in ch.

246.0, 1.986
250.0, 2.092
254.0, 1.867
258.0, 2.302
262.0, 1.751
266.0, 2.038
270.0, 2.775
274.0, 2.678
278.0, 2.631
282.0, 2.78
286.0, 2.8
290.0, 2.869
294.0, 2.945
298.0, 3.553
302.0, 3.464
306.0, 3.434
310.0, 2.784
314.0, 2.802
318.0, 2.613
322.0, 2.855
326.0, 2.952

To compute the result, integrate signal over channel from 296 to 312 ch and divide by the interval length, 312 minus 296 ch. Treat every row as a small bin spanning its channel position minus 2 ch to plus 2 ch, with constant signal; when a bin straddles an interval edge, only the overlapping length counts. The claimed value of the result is 3.31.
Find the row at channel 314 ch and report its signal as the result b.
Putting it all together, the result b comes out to 2.802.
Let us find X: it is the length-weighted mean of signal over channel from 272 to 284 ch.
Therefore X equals 2.7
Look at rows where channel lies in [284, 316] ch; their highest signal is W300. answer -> 3.553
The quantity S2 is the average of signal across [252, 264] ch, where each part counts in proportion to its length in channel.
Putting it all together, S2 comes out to 1.97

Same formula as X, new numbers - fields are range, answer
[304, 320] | 2.91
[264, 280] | 2.53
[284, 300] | 3.04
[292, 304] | 3.32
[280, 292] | 2.82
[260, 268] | 1.89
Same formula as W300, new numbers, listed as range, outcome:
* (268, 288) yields 2.8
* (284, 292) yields 2.869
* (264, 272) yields 2.775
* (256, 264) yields 2.302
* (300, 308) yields 3.464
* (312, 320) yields 2.802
